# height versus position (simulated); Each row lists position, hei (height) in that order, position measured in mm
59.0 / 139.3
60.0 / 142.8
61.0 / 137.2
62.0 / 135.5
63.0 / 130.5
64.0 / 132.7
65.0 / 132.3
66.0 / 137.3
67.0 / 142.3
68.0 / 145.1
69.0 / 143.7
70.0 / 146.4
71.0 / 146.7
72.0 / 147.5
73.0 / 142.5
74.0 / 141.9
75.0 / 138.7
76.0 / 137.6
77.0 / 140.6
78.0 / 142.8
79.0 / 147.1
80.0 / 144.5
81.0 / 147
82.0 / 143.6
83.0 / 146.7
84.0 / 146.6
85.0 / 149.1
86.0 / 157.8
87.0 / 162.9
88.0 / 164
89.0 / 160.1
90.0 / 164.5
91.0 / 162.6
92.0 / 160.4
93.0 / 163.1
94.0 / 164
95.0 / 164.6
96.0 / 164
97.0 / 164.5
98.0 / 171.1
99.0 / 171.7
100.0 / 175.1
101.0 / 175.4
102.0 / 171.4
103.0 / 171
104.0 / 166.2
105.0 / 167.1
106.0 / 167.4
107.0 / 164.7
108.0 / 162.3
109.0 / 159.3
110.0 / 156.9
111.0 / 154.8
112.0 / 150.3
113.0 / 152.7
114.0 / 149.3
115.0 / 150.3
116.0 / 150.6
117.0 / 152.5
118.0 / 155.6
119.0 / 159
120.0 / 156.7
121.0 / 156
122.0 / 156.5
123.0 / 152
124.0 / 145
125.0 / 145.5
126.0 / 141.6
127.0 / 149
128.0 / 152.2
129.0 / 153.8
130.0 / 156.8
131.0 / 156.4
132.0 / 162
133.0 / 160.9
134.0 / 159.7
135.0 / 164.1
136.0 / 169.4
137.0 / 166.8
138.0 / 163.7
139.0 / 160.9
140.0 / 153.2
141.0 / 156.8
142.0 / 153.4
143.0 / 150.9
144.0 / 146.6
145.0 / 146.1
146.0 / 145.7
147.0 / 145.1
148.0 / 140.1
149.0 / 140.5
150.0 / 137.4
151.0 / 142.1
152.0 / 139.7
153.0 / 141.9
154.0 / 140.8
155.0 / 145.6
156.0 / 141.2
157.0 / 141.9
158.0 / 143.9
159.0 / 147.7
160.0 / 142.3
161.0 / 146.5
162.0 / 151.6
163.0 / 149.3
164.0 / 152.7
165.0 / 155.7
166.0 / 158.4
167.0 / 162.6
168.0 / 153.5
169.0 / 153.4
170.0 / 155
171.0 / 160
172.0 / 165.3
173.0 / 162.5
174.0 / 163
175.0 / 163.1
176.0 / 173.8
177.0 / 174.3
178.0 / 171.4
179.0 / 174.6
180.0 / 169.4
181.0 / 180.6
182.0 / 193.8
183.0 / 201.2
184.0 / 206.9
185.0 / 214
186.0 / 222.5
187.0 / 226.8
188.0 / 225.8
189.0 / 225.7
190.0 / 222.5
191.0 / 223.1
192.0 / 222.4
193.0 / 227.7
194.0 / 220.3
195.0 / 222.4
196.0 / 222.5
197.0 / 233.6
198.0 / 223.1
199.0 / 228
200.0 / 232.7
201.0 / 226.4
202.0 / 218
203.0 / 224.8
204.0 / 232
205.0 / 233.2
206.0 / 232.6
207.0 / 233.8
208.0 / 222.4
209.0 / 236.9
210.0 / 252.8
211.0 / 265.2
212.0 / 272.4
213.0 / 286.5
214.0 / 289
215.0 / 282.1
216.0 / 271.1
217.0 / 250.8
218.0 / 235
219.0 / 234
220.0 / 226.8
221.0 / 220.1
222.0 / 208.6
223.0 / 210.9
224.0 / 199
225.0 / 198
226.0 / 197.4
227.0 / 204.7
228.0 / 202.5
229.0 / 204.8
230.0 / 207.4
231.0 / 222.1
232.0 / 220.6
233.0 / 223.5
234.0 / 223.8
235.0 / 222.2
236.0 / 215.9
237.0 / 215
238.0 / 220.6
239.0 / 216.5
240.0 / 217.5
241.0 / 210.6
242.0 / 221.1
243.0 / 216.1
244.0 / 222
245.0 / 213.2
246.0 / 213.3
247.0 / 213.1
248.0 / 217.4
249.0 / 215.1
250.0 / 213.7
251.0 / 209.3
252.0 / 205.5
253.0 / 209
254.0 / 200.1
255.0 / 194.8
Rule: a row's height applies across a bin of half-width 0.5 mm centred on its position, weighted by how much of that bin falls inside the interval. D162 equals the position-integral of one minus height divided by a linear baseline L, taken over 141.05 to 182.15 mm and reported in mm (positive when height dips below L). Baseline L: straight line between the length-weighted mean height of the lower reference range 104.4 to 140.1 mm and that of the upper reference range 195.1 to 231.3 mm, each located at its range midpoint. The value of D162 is 7.7 mm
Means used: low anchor 157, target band 154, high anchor 232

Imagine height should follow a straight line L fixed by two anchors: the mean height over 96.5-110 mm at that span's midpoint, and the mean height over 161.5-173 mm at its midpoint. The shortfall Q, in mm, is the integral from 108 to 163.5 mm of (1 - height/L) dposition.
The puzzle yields 3.7 mm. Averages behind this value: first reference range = 168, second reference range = 156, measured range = 151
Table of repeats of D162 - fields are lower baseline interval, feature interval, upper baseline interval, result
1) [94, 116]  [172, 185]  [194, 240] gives 1.7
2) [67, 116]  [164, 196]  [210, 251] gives 1.9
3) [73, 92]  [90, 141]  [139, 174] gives -3.4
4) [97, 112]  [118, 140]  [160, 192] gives 1.8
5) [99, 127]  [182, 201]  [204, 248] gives -1.4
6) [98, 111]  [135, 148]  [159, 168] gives 0.3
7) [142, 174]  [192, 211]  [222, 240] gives -4.4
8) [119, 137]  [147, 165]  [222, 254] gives 2.7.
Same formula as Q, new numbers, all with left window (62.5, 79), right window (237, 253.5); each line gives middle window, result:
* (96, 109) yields -1.2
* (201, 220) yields -4.5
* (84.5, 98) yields -1.1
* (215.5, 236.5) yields -1.3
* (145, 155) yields 1.9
